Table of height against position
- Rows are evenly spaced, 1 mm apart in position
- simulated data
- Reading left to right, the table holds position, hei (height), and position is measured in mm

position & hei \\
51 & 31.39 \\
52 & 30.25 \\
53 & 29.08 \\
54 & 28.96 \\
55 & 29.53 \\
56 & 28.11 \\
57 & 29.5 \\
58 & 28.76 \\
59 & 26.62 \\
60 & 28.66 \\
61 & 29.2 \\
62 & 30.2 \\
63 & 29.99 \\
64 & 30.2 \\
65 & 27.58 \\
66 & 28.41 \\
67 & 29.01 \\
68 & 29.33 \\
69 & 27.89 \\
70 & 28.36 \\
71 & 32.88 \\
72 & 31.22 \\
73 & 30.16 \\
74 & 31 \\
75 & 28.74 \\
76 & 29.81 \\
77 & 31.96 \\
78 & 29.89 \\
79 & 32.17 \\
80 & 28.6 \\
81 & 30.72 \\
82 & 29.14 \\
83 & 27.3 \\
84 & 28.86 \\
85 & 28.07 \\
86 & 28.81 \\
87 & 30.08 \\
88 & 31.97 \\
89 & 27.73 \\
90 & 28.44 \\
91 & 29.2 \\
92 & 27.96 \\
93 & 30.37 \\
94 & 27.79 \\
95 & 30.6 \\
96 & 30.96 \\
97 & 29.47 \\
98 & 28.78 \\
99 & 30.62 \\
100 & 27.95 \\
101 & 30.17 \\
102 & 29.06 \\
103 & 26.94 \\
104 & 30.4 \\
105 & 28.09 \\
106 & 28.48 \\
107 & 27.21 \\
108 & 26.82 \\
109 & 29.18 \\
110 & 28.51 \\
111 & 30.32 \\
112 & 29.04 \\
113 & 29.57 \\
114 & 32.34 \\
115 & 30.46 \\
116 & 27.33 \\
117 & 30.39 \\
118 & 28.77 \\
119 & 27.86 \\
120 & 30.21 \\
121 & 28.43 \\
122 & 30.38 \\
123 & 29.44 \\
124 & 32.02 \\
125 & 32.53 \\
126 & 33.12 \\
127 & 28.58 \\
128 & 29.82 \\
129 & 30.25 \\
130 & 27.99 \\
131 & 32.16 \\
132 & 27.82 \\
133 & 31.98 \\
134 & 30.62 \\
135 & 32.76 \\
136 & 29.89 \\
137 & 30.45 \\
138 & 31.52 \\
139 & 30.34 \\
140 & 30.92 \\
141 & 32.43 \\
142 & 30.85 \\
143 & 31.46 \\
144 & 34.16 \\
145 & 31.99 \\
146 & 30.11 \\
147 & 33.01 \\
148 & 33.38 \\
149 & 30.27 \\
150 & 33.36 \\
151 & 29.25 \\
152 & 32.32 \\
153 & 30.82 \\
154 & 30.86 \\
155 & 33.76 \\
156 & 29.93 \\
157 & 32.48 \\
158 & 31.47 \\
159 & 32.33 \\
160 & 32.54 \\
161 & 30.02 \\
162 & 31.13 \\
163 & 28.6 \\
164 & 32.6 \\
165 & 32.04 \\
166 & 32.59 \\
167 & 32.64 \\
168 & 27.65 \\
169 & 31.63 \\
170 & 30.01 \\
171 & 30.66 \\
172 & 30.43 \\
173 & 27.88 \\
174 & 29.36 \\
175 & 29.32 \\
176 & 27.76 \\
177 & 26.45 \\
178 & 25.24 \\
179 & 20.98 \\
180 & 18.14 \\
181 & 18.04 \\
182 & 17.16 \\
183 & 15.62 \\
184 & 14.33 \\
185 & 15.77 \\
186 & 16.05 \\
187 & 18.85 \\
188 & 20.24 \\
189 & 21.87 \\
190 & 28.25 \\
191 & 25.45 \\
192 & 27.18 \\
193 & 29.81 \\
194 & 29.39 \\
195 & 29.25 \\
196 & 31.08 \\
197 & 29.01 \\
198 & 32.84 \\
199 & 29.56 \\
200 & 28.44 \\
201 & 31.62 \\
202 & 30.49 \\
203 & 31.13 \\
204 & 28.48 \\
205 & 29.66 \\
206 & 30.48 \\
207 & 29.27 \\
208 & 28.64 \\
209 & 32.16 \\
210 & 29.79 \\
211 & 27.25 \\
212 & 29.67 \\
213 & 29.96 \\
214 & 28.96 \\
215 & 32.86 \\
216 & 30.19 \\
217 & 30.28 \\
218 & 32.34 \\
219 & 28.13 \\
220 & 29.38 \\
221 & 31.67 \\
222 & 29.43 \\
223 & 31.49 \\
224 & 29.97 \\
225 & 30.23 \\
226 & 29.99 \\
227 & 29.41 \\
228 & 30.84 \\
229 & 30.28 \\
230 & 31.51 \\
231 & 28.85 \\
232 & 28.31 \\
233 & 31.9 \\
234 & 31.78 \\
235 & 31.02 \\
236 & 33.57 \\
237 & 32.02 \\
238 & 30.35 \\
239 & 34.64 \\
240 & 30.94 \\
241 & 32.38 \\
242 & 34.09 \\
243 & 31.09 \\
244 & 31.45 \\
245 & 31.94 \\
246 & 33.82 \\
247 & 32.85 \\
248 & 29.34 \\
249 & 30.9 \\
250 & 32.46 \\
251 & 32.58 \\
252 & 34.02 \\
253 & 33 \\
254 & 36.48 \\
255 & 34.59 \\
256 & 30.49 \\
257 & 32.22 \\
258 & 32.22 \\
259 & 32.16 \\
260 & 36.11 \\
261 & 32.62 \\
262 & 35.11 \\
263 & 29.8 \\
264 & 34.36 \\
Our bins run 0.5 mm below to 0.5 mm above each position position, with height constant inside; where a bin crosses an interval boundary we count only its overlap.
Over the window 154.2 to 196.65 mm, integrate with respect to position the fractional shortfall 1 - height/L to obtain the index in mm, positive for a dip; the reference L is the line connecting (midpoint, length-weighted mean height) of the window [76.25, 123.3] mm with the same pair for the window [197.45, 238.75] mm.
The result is 4.4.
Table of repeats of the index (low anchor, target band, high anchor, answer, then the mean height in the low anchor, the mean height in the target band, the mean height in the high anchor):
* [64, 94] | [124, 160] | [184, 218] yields -3.4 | 29.5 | 31.3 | 27.9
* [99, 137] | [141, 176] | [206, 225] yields -1.6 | 29.7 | 31.2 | 30.1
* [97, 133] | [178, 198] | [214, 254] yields 5.1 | 29.5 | 22.8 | 31.4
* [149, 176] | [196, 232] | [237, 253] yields 1.8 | 30.9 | 30.1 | 32.2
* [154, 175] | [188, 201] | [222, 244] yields 1.1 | 30.9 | 28.3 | 31.1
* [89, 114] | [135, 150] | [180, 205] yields -2.4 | 29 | 31.6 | 25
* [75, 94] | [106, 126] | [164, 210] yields -0.7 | 29.4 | 29.6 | 26.8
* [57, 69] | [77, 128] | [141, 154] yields 1.3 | 28.9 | 29.5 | 31.7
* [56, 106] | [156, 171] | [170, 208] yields -2.5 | 29.4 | 31.2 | 25.9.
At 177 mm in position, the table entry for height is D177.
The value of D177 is 26.45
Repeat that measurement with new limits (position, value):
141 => 32.43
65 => 27.58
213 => 29.96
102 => 29.06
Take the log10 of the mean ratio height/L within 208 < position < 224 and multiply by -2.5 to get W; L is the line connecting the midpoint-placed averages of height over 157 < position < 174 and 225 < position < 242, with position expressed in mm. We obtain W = 0.03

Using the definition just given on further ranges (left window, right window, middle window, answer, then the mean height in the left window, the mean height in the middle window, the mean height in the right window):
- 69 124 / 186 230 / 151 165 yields -0.08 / 29.4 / 31.4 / 29.1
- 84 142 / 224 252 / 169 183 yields 0.20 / 29.7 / 25.4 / 31.4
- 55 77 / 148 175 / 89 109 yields 0.04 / 29.4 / 28.9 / 31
